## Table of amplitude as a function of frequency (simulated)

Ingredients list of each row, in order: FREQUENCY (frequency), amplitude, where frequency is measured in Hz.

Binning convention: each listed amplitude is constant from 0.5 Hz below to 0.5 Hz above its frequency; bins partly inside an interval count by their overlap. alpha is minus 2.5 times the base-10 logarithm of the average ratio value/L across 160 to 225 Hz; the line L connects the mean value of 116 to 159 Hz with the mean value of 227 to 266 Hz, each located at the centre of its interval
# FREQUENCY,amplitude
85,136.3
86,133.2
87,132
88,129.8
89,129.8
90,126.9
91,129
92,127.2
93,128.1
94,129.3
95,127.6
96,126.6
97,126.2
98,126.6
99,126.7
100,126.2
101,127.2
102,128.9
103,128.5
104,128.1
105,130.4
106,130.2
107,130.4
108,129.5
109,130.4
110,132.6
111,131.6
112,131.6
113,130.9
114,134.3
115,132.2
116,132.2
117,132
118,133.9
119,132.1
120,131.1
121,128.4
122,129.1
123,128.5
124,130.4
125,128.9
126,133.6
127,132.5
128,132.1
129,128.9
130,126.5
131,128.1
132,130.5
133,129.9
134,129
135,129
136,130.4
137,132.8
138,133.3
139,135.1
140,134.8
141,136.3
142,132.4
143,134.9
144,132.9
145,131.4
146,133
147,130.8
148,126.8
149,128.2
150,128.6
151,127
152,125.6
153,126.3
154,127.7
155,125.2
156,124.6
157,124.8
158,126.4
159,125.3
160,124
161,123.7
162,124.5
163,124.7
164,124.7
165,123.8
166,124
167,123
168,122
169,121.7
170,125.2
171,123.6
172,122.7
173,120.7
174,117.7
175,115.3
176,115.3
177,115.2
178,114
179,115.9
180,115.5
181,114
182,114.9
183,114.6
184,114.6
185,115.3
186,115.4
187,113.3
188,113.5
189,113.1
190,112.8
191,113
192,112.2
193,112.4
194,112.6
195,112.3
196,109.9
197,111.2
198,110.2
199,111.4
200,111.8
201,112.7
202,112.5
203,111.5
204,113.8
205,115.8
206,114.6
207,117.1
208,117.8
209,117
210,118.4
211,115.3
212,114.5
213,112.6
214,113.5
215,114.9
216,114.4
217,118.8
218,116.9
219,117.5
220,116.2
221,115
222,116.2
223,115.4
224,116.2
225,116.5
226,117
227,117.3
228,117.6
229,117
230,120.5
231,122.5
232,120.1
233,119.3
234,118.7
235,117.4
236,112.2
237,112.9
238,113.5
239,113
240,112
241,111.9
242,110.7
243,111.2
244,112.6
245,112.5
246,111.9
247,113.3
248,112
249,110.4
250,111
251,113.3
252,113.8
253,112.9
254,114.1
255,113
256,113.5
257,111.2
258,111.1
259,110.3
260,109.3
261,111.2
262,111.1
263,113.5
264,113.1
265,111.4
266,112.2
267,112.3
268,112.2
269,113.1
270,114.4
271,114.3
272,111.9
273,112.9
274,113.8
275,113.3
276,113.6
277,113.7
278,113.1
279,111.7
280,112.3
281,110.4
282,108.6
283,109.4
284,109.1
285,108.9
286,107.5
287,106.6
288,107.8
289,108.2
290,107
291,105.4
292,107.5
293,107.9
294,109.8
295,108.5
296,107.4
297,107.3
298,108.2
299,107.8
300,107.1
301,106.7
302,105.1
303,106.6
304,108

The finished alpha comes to 0.05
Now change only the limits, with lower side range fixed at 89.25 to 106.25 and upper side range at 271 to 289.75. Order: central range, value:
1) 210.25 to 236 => -0.01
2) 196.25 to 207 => 0.05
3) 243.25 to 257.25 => 0.01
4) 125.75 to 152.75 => -0.06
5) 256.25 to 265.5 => 0.01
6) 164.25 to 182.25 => 0.01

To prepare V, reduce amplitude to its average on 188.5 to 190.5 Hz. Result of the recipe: 113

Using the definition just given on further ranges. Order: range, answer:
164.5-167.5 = 124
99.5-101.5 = 127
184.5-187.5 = 115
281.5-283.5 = 109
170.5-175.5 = 120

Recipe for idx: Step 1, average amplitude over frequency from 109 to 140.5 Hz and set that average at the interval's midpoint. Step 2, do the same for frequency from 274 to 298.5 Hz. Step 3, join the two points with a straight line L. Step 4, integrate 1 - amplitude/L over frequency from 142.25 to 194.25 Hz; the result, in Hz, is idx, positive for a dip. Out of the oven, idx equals 1.64 Hz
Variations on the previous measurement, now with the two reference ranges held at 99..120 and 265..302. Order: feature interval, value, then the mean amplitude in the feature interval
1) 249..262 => 0.2 Hz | 112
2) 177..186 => 0.5 Hz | 115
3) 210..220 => 0.2 Hz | 116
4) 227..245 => 0.0 Hz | 115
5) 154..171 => 0.0 Hz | 124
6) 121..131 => -0.1 Hz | 130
